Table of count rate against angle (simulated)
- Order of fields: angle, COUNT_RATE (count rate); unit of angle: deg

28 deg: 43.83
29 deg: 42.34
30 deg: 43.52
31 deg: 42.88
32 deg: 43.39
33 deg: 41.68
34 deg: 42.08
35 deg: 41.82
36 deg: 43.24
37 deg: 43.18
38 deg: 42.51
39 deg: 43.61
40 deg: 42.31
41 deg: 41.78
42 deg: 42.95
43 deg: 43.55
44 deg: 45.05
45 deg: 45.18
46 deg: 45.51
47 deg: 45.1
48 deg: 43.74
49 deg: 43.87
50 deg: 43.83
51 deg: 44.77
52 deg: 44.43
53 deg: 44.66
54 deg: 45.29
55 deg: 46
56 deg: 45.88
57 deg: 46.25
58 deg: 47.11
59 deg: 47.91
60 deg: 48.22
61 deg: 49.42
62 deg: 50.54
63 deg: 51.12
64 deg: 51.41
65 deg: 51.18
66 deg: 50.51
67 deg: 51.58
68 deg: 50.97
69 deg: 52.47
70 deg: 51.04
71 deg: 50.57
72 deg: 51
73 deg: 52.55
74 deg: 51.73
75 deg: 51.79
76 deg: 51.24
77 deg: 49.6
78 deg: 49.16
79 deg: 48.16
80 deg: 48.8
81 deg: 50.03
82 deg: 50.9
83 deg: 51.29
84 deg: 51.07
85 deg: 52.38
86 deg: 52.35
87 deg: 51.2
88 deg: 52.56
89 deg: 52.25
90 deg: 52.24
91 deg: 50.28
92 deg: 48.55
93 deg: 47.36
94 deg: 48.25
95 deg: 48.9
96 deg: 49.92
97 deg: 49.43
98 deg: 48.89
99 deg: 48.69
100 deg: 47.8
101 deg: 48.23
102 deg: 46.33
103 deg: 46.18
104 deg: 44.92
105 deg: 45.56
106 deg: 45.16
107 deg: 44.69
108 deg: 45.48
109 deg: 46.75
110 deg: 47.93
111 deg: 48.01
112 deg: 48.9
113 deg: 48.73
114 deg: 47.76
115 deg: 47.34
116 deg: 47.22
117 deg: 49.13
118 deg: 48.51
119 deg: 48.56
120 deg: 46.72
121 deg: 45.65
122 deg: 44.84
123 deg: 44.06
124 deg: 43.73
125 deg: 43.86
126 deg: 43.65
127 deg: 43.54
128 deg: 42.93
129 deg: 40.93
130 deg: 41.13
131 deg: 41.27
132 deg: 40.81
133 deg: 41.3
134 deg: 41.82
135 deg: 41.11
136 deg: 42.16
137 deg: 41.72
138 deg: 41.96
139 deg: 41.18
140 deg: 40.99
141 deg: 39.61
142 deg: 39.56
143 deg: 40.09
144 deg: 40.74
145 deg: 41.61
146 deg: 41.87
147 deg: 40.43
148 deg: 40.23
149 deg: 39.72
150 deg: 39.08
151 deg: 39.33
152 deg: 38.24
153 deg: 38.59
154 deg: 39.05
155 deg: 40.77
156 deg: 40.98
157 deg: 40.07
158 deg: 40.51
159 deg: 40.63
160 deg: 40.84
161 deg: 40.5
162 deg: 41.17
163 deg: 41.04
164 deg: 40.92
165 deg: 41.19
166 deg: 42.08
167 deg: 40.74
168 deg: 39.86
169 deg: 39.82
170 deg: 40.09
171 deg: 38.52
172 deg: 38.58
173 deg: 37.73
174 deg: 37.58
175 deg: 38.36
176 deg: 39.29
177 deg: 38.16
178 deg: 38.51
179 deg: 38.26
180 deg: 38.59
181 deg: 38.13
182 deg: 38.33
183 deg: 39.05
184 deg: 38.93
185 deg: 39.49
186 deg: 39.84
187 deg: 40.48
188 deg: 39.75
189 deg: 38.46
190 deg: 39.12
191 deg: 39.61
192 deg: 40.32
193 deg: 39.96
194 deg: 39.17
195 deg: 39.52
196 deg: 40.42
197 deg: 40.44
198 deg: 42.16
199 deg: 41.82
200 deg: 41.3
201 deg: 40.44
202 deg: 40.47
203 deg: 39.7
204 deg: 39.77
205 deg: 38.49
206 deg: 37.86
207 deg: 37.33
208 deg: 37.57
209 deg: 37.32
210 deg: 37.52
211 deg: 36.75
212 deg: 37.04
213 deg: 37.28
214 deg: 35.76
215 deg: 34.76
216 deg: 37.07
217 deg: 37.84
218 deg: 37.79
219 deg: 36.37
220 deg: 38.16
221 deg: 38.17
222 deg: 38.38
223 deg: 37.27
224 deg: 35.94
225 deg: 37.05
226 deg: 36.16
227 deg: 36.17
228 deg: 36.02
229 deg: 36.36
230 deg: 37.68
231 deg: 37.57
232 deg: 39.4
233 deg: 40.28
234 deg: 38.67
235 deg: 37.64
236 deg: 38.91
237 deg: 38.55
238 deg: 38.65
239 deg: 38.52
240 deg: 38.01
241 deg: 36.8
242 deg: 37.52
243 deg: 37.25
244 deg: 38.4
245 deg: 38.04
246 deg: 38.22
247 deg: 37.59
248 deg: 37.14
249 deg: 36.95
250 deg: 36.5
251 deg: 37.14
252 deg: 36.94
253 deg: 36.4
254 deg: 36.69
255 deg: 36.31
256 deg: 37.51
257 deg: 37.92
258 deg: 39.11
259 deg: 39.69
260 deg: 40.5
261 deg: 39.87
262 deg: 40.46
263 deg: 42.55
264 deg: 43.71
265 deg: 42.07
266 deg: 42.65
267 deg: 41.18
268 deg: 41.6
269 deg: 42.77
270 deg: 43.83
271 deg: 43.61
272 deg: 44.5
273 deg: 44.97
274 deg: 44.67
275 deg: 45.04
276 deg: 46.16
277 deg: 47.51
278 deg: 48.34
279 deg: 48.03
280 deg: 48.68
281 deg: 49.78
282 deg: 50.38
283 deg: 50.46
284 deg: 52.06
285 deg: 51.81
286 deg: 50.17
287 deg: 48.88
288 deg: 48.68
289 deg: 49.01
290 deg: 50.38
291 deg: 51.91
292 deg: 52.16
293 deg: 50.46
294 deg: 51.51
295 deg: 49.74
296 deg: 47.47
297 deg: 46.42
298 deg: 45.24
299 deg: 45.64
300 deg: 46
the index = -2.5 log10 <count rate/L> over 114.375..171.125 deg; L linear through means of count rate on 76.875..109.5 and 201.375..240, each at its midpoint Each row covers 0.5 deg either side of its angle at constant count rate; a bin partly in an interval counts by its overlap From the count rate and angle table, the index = 0.07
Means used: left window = 48.9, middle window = 41.9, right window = 37.7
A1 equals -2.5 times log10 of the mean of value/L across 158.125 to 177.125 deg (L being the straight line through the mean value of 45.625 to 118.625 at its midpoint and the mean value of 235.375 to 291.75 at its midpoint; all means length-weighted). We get 0.15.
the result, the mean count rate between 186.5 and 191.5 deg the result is 39.5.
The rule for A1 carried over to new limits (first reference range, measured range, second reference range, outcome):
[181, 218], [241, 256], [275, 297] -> 0.20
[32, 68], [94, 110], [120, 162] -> -0.10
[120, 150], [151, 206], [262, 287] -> 0.09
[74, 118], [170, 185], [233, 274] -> 0.14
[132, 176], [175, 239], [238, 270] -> 0.03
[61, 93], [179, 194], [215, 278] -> 0.11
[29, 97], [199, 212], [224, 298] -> 0.13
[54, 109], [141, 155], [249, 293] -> 0.19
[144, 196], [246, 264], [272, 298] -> 0.21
